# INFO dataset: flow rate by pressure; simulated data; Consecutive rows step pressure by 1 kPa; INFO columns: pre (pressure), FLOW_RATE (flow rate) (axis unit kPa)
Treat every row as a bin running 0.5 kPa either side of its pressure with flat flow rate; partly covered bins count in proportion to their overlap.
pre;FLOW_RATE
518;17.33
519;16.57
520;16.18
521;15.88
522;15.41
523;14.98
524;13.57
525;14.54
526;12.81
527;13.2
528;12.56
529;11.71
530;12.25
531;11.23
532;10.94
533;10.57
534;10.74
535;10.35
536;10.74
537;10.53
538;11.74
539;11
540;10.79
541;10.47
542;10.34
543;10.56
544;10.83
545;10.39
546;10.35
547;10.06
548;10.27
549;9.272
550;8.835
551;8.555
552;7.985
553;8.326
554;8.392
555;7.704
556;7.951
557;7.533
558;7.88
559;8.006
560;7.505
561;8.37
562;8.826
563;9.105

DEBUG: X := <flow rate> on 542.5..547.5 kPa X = 10.4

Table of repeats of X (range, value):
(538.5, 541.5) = 10.8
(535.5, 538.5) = 11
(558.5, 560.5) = 7.76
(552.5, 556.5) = 8.09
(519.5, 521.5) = 16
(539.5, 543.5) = 10.5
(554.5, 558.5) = 7.77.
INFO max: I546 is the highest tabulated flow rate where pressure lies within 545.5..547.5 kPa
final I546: 10.35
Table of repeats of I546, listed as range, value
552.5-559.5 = 8.392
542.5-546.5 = 10.83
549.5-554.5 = 8.835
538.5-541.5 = 11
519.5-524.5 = 16.18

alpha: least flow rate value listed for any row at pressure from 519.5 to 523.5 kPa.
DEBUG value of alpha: 14.98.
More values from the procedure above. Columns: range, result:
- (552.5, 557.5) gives 7.533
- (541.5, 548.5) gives 10.06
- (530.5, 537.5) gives 10.35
